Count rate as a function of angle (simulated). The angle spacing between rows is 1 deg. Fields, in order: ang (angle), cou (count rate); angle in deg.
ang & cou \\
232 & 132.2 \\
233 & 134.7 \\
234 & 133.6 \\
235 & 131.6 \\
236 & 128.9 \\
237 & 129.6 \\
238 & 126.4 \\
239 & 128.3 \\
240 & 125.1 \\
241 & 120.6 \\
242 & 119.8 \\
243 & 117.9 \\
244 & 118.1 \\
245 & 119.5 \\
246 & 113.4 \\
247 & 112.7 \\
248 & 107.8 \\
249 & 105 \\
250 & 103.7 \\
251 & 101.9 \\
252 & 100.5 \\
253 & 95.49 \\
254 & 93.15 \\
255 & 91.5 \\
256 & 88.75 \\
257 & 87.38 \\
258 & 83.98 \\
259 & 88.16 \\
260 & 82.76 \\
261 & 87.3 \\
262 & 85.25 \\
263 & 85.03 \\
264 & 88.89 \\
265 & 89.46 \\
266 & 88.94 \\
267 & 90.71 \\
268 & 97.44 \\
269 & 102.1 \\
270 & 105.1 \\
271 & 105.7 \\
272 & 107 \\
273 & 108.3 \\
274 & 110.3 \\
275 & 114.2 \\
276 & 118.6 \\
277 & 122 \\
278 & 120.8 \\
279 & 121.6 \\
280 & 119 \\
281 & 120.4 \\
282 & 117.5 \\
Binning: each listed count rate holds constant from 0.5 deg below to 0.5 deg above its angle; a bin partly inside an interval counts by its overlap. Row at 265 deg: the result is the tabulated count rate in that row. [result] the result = 89.46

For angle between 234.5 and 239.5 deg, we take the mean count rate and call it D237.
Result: 129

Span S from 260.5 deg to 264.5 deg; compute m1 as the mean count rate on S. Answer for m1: 86.6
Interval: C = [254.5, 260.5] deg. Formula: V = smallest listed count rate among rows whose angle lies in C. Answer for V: 82.76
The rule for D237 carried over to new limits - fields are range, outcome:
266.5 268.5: 94.1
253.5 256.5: 91.1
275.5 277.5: 120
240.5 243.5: 119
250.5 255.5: 96.5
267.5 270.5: 102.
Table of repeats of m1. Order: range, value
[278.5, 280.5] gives 120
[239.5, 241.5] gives 123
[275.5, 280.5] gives 120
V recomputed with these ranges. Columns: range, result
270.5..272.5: 105.7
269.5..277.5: 105.1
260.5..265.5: 85.03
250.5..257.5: 87.38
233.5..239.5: 126.4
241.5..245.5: 117.9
